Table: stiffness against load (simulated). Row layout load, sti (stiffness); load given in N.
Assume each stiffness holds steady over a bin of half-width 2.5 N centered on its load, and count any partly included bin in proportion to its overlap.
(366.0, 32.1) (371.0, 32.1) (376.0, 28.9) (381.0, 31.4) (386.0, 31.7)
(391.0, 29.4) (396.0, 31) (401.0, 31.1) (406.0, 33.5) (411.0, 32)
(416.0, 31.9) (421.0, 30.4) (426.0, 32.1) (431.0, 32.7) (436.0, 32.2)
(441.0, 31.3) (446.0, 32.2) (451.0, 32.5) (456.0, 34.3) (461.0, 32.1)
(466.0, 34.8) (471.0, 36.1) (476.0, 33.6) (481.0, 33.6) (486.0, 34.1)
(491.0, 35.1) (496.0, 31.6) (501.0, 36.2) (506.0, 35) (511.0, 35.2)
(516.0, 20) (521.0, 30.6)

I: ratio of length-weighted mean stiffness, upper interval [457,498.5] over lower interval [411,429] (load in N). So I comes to 1.1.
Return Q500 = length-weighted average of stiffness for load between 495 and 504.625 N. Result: 34.4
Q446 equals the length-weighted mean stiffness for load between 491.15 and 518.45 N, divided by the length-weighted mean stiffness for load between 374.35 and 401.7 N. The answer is 1.0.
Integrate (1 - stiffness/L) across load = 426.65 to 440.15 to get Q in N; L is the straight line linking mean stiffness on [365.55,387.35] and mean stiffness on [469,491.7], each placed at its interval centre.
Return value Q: 0.27 N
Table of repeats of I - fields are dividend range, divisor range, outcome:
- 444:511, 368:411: 1.09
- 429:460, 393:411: 1.02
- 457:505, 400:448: 1.07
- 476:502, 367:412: 1.09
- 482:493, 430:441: 1.07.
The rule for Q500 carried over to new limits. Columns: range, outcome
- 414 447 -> 31.8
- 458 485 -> 34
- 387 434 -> 31.6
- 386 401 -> 30.6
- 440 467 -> 32.8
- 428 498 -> 33.3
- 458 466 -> 33.1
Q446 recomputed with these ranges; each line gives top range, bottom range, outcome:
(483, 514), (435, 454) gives 1.07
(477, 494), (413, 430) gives 1.08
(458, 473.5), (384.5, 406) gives 1.10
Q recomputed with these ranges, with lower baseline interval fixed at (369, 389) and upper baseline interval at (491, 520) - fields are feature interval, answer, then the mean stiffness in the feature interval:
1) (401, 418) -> -0.61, 32.3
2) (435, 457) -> -0.68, 32.4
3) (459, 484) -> -1.95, 34.1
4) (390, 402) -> 0.20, 30.6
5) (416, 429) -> -0.07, 31.4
